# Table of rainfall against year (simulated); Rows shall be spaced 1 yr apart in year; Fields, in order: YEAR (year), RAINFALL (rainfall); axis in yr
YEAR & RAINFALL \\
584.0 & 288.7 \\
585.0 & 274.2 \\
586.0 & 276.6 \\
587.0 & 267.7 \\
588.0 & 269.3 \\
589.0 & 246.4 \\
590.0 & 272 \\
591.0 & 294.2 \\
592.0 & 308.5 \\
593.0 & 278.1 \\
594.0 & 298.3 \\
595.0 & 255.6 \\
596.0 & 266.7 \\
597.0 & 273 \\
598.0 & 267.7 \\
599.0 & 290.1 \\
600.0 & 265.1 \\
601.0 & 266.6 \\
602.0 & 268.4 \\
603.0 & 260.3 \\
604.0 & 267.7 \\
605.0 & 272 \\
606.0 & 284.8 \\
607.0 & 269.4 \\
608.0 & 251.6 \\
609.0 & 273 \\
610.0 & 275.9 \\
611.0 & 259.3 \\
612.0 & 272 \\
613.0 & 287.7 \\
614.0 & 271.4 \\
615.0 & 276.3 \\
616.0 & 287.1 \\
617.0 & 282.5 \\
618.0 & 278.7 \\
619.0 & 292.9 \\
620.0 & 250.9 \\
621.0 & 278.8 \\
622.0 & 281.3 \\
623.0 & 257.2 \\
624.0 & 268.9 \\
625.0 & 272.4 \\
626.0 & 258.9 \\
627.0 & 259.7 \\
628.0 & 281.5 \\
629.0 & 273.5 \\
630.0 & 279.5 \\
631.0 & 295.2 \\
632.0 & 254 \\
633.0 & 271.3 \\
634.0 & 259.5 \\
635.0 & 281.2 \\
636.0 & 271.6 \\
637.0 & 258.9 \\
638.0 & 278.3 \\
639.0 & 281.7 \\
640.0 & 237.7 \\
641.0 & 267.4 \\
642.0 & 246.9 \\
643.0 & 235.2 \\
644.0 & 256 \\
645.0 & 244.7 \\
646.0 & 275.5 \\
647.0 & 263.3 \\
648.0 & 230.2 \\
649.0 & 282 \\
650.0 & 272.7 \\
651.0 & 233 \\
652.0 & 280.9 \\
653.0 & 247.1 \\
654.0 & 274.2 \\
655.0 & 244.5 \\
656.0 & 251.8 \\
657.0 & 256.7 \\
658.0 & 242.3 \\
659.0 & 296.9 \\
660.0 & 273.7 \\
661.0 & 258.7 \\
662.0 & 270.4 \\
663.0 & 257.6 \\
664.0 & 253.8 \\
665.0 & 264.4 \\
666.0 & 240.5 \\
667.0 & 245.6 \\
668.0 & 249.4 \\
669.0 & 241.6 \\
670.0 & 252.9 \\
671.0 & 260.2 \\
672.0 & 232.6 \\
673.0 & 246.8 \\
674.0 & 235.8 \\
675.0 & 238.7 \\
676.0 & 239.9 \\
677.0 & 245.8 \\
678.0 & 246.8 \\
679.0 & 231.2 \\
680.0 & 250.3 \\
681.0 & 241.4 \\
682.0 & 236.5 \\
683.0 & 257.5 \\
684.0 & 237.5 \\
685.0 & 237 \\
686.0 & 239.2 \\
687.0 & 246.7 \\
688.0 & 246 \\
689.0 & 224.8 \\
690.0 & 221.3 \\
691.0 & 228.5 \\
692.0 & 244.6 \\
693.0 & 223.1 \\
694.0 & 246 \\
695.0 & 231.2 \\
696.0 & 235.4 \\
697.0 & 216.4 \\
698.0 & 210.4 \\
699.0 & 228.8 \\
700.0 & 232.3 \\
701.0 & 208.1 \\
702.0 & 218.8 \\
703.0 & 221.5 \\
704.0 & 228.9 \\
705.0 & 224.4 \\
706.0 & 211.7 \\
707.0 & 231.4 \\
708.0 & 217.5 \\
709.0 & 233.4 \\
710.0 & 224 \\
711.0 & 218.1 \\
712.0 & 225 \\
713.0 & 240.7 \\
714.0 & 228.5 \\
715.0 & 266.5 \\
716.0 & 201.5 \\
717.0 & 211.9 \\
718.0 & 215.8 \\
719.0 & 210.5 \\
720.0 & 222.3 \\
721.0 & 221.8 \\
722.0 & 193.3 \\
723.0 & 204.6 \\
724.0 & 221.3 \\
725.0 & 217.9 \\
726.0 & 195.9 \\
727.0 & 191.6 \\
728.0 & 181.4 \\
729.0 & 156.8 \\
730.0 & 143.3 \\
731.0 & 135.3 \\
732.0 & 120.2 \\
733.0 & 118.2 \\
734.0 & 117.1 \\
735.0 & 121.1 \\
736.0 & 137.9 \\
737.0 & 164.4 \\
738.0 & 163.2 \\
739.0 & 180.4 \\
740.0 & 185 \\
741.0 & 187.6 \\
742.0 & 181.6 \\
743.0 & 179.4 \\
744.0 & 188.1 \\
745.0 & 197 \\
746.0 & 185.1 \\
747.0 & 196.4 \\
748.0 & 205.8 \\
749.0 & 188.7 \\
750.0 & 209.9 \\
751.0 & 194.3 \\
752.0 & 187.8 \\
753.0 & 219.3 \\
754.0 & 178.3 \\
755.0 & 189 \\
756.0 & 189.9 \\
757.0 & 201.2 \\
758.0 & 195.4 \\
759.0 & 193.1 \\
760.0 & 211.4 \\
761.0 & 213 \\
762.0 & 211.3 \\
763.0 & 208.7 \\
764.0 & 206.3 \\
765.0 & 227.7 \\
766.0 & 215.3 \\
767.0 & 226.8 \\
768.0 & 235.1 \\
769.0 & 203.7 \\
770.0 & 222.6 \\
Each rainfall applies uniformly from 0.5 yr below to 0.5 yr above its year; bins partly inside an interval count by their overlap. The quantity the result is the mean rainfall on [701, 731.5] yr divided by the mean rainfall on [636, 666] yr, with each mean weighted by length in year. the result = 0.8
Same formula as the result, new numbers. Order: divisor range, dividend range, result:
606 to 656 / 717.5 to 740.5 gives 0.65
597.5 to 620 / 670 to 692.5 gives 0.88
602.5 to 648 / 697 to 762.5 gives 0.73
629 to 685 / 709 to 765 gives 0.75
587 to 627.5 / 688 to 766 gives 0.74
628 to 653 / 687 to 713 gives 0.86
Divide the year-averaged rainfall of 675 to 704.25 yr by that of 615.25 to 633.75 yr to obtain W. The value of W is 0.86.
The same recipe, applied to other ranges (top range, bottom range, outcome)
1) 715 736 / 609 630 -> 0.66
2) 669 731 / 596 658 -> 0.84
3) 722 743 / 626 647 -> 0.63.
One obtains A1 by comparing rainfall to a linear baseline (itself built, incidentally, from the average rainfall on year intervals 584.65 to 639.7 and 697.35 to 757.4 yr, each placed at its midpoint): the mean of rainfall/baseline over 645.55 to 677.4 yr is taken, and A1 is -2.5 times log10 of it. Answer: -0.065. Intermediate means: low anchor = 273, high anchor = 196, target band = 255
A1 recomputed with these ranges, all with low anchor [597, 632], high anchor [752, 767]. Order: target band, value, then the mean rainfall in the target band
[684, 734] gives 0.08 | 213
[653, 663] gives -0.04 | 262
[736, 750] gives 0.15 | 184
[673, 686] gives 0.00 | 242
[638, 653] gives 0.00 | 258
